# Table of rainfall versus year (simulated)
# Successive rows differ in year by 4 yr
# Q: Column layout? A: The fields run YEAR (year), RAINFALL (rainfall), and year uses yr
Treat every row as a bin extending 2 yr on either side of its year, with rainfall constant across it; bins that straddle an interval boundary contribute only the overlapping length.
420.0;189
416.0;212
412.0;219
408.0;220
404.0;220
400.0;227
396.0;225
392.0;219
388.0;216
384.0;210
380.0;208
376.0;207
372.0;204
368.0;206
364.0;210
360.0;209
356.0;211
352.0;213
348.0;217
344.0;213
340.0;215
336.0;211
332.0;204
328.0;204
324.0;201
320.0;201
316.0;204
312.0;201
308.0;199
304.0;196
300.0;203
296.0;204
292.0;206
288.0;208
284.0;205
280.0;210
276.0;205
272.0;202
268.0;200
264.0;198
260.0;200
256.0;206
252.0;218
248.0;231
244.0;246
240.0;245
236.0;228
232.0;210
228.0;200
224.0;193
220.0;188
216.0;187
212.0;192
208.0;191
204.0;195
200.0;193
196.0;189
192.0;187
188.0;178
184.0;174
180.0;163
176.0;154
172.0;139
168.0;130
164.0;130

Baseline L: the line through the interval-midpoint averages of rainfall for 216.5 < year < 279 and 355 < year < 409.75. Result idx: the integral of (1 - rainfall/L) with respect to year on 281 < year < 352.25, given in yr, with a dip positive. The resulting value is 2.2 yr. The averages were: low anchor 211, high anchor 214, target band 206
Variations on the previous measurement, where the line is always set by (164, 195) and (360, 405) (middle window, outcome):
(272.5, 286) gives -1.5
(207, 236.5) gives -4.6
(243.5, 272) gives -5.0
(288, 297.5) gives -0.8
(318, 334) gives -0.3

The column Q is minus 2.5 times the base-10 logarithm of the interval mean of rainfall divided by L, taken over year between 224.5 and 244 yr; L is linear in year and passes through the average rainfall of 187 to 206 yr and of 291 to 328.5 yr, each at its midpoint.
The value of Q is -0.15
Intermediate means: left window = 189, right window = 202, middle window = 221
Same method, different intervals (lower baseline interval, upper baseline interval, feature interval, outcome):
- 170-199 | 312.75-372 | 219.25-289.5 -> -0.13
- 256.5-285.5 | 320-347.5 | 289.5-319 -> 0.02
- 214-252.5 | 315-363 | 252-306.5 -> 0.04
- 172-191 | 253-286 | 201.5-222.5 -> -0.07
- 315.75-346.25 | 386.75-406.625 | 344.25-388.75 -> 0.02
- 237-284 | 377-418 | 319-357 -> 0.04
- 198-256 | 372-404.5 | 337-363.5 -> 0.01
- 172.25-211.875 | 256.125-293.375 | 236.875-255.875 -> -0.19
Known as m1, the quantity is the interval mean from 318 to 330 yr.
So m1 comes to 202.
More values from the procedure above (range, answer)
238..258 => 229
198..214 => 193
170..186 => 158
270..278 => 204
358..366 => 210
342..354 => 214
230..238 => 219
